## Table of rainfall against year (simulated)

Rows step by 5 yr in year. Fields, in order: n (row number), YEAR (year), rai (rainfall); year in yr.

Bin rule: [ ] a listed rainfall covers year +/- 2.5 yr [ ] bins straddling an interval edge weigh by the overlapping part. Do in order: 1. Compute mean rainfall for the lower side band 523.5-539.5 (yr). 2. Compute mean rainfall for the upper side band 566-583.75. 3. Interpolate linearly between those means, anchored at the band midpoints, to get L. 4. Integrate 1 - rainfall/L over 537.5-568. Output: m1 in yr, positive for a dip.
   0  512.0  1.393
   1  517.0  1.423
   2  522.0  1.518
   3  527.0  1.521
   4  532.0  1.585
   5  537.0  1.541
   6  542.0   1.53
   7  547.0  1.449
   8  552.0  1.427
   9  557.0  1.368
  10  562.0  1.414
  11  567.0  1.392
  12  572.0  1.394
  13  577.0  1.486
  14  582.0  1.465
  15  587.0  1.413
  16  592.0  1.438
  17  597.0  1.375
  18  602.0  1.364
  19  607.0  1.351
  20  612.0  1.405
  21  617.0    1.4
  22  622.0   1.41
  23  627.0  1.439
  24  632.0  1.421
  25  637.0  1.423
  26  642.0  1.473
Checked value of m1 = 1.1 yr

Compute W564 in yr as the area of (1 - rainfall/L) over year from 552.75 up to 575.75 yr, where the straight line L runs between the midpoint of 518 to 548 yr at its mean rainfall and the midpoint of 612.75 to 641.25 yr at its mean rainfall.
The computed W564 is 1.38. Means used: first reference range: 1.52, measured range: 1.4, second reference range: 1.42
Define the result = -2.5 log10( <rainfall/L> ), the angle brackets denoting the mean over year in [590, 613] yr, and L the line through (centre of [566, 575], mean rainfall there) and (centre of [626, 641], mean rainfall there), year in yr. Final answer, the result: 0.02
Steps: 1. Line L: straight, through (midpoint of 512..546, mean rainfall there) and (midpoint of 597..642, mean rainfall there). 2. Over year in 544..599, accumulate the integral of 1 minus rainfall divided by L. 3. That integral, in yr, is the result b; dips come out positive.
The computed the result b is 1.4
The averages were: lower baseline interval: 1.51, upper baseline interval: 1.4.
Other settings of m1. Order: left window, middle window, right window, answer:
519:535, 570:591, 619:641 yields 0.6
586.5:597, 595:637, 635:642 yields 0.9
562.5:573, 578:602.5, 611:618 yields -0.3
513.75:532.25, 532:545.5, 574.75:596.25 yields -0.5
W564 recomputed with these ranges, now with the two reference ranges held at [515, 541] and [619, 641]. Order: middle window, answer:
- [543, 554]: 0.4 yr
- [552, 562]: 0.7 yr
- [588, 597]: 0.3 yr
